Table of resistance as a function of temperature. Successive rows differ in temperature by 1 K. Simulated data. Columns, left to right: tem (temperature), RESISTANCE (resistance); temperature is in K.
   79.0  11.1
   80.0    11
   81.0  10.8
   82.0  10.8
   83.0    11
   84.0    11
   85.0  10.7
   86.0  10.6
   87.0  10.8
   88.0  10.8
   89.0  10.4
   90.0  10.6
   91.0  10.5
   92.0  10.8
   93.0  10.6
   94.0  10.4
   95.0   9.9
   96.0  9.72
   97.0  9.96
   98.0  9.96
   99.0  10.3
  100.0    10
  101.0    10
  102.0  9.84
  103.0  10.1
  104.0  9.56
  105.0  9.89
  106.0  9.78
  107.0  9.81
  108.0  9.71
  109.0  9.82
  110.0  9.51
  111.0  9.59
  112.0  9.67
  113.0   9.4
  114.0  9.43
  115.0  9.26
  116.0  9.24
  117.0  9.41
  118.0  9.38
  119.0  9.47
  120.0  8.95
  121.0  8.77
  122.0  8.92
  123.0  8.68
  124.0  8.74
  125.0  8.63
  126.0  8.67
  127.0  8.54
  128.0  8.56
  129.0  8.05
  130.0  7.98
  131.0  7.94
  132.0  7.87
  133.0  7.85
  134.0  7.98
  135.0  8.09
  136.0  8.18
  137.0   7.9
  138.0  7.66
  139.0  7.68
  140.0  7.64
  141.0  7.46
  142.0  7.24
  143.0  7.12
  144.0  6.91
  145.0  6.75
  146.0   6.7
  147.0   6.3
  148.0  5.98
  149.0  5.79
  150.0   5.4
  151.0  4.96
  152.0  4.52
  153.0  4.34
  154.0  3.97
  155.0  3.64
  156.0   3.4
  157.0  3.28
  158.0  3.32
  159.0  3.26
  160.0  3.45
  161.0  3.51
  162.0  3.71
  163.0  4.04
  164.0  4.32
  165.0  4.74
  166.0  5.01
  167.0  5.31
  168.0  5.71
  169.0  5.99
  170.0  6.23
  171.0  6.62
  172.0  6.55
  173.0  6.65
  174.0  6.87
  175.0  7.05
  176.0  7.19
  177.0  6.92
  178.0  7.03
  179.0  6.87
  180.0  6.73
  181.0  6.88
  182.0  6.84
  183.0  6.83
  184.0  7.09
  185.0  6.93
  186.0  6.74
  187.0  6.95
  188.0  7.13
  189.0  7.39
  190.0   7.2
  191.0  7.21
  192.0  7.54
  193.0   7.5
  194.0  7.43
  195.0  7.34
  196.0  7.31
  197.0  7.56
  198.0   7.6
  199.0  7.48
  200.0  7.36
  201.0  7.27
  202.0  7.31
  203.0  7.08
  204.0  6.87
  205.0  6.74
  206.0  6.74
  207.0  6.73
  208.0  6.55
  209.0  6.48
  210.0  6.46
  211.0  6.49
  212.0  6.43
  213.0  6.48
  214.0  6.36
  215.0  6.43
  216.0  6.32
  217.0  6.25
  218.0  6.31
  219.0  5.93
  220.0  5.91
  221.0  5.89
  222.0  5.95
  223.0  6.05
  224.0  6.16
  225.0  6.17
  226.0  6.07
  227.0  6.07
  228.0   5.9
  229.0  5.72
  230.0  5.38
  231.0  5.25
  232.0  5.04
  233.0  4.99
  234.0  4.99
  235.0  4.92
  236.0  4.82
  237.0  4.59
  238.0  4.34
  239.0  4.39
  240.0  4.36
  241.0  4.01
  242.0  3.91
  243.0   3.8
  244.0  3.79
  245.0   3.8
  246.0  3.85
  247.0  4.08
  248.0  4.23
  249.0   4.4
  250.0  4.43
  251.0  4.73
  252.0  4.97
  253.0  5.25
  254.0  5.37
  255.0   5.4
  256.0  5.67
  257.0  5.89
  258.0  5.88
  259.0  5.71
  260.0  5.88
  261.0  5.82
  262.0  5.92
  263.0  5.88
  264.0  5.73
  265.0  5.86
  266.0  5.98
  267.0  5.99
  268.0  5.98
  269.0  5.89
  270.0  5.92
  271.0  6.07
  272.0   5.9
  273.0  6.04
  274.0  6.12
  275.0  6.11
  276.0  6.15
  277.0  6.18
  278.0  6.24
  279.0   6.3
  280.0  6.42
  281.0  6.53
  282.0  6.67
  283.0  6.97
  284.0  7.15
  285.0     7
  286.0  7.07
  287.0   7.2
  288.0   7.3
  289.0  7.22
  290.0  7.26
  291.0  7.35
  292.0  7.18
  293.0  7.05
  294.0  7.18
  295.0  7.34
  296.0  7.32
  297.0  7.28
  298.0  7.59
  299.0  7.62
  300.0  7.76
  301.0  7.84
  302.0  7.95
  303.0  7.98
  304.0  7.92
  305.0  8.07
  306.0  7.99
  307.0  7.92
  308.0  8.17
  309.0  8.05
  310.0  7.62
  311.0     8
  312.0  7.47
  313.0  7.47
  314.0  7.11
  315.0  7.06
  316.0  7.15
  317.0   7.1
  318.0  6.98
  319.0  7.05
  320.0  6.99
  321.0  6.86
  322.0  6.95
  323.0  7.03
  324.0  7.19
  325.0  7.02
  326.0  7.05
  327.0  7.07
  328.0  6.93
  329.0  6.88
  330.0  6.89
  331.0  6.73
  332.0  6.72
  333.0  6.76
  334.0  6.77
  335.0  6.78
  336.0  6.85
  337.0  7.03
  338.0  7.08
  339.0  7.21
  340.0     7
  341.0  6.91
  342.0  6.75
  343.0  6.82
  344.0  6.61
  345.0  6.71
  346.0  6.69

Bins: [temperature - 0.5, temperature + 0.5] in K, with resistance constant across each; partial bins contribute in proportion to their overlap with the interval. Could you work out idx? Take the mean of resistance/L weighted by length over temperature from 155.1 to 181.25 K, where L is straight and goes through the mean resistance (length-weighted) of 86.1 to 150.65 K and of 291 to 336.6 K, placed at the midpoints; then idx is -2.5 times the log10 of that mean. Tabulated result 0.49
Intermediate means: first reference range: 8.85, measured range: 5.37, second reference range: 7.3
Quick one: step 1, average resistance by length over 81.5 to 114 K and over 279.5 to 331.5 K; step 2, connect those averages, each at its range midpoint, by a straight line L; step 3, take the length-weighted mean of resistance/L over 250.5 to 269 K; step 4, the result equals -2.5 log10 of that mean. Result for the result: 0.36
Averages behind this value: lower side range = 10.2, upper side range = 7.29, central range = 5.67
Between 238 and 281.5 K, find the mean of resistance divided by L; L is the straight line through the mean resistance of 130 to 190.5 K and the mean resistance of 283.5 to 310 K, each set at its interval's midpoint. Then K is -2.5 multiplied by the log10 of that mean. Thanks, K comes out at 0.318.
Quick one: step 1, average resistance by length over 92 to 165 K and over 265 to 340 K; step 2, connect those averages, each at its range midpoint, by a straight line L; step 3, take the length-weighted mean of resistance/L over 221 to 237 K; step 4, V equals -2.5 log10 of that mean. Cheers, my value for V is 0.30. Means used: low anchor 7.73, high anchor 7.01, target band 5.54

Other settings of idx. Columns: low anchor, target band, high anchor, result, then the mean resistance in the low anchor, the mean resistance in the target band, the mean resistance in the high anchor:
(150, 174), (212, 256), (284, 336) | 0.140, 4.69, 5.21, 7.29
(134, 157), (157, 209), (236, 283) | -0.079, 6.23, 6.38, 5.37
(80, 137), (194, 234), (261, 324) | 0.250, 9.55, 6.42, 6.95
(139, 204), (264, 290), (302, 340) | 0.085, 6.18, 6.41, 7.25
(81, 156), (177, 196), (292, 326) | 0.161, 8.66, 7.09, 7.45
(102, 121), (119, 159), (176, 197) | 0.252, 9.54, 6.92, 7.11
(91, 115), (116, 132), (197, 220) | 0.069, 9.9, 8.7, 6.71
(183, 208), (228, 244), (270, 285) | 0.394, 7.17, 4.71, 6.35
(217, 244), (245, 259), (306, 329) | 0.173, 5.26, 4.92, 7.29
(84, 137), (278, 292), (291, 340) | 0.100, 9.45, 6.94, 7.29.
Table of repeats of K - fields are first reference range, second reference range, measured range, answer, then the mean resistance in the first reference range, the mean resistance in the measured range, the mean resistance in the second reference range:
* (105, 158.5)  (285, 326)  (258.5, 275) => 0.25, 7.64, 5.92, 7.41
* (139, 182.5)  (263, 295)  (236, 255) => 0.39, 5.66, 4.39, 6.52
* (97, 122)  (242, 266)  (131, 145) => 0.14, 9.61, 7.64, 5.05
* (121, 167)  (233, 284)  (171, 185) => -0.14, 6.34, 6.88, 5.38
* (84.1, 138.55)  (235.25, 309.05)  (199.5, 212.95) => 0.10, 9.4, 6.8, 6.12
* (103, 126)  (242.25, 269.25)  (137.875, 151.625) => 0.26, 9.35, 6.64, 5.17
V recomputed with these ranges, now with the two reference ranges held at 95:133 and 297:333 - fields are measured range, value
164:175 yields 0.42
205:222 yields 0.29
